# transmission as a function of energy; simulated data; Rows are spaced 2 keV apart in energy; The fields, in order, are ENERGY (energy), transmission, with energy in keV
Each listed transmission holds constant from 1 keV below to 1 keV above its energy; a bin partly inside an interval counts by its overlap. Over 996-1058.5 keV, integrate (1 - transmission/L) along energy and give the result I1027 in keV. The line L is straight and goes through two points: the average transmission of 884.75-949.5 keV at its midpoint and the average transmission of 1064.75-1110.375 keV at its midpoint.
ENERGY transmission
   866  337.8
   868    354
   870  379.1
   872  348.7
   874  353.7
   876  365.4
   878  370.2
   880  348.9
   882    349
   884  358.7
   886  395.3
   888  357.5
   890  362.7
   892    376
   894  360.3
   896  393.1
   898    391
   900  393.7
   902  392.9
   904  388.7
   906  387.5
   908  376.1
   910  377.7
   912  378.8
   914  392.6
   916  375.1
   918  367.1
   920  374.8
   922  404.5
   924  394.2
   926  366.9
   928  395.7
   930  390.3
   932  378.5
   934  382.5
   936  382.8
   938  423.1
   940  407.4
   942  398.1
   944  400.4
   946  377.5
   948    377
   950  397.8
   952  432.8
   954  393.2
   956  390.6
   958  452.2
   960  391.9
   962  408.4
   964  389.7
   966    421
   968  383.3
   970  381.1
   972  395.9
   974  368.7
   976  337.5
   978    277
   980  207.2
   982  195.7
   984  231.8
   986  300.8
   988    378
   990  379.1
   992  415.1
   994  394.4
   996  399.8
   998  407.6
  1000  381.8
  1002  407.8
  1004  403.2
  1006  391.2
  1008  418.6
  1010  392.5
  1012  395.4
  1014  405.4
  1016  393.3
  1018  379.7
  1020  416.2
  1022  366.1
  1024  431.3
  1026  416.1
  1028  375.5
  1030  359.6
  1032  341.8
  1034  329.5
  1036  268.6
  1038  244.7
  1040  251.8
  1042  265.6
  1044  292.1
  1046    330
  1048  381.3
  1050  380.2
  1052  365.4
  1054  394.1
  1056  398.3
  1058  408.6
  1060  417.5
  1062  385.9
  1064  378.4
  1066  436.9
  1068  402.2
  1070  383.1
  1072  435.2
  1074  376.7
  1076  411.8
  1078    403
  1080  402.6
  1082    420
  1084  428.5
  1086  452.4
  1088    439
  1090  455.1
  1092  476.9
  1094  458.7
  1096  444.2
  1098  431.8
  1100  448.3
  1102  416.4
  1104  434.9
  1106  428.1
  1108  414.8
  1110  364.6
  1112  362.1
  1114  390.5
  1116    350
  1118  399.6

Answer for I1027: 6.5 keV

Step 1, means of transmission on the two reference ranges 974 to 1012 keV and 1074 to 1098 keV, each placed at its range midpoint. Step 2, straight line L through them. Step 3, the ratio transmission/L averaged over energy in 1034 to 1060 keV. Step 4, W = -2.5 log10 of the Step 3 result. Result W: 0.194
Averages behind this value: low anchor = 353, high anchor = 433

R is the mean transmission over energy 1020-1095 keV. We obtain 383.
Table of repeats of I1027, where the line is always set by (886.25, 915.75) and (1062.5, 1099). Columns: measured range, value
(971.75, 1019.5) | 5.08 keV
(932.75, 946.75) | -0.21 keV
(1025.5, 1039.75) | 2.96 keV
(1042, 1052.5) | 1.89 keV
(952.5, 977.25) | 0.22 keV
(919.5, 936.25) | 0.05 keV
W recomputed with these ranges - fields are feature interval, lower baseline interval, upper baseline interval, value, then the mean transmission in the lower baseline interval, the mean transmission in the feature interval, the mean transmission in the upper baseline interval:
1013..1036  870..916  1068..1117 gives 0.07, 374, 378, 418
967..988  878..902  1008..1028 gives 0.25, 372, 311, 399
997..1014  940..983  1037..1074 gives -0.09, 371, 400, 364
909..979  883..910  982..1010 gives -0.03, 379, 388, 372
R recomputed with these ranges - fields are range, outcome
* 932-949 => 393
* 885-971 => 390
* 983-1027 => 387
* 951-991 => 356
